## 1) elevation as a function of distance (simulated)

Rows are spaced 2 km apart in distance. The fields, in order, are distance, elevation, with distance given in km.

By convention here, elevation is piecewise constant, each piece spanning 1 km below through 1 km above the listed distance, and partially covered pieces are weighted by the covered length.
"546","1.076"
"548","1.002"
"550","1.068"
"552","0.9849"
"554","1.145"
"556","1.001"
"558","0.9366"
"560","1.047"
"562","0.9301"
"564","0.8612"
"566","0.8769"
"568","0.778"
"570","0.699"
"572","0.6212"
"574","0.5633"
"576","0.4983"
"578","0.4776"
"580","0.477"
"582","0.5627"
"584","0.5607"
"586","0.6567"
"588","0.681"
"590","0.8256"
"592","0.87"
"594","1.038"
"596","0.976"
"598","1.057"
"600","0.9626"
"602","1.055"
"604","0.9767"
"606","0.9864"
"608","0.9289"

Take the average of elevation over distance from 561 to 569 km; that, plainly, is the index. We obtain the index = 0.862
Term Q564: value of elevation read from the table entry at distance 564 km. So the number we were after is 0.8612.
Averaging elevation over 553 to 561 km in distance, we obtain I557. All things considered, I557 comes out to 1.03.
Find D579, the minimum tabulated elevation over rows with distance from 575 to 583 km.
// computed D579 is 0.477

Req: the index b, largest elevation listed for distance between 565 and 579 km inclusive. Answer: 0.8769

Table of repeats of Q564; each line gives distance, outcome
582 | 0.5627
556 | 1.001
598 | 1.057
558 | 0.9366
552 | 0.9849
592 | 0.87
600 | 0.9626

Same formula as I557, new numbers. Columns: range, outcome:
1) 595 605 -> 1.01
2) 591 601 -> 0.981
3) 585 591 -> 0.721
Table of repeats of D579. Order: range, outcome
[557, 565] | 0.8612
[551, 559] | 0.9366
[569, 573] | 0.6212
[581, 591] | 0.5607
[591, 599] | 0.87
